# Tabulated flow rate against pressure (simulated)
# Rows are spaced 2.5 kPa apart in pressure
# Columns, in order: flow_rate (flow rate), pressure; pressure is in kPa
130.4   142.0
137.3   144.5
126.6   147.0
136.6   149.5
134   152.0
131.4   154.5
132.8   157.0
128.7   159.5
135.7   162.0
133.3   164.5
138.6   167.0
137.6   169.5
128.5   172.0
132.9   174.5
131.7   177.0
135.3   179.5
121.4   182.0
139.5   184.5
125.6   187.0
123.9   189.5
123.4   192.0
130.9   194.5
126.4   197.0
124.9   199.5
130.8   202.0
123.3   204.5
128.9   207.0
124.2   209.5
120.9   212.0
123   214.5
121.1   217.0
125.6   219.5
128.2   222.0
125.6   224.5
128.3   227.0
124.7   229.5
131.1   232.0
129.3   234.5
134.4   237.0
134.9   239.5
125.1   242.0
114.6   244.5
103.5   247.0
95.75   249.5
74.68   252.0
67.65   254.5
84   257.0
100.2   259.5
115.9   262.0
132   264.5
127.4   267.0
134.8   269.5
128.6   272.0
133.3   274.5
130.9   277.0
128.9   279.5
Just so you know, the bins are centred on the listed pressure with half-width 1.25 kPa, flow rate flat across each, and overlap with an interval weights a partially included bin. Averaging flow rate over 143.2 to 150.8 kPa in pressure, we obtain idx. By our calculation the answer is 133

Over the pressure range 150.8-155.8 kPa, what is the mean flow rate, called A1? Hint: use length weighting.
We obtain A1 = 133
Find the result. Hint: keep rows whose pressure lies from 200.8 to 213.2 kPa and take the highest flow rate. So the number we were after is 130.8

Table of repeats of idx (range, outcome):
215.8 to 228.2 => 126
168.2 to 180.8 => 133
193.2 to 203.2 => 128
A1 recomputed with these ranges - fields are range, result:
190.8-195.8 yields 127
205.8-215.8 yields 124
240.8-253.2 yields 103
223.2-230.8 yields 126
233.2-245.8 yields 128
